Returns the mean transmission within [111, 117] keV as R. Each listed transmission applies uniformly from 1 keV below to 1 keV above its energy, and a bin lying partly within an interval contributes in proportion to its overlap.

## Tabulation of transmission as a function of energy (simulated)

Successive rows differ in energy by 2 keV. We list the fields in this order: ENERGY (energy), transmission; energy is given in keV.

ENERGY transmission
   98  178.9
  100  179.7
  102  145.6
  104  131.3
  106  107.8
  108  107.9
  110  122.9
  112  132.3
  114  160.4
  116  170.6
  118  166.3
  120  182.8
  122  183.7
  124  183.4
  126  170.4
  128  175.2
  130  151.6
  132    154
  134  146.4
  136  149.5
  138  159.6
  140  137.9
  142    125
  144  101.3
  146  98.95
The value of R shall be 154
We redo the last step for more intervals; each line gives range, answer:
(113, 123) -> 173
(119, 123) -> 183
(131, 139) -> 152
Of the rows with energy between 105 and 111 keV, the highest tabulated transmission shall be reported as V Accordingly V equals 122.9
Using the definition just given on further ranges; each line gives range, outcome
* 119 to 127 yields 183.7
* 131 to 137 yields 154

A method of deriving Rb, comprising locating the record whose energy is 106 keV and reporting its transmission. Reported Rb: 107.8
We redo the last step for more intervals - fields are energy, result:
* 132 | 154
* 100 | 179.7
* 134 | 146.4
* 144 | 101.3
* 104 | 131.3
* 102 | 145.6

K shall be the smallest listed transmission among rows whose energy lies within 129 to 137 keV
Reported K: 146.4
